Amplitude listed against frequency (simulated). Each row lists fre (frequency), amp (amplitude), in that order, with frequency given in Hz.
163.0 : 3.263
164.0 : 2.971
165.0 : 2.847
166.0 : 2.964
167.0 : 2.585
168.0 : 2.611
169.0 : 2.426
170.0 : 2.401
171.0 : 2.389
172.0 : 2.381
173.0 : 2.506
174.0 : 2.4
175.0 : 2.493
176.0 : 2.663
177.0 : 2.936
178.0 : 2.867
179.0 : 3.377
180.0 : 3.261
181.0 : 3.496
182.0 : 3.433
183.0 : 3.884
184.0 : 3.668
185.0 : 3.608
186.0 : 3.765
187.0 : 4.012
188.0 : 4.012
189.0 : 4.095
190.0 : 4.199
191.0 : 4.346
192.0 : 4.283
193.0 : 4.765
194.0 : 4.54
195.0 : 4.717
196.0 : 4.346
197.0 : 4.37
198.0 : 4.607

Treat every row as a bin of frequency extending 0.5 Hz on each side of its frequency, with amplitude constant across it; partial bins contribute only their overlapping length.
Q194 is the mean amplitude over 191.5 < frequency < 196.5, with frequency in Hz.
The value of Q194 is 4.53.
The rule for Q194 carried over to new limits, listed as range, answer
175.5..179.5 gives 2.96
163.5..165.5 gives 2.91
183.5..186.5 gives 3.68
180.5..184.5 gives 3.62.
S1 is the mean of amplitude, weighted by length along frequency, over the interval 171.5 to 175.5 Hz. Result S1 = 2.44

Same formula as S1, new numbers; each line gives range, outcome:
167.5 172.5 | 2.44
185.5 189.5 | 3.97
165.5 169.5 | 2.65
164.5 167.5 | 2.8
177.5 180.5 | 3.17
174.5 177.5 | 2.7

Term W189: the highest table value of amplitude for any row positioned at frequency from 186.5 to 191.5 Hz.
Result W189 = 4.346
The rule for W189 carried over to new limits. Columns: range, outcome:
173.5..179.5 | 3.377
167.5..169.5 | 2.611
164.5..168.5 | 2.964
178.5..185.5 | 3.884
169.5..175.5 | 2.506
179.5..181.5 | 3.496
